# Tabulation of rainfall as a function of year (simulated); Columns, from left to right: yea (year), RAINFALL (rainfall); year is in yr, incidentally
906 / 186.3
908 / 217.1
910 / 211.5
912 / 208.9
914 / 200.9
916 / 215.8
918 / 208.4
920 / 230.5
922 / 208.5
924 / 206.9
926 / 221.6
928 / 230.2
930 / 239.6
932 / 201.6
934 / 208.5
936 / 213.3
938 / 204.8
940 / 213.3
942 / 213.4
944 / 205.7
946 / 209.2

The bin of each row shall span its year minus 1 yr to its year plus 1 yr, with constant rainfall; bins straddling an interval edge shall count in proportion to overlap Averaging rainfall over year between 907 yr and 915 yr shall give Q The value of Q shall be 210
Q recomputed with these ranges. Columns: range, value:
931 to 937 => 208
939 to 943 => 213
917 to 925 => 214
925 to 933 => 223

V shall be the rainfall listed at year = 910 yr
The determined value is 211.5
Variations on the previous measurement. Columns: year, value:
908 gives 217.1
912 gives 208.9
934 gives 208.5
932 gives 201.6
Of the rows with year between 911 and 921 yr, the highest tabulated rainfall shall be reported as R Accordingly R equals 230.5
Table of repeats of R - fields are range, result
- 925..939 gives 239.6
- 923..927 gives 221.6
